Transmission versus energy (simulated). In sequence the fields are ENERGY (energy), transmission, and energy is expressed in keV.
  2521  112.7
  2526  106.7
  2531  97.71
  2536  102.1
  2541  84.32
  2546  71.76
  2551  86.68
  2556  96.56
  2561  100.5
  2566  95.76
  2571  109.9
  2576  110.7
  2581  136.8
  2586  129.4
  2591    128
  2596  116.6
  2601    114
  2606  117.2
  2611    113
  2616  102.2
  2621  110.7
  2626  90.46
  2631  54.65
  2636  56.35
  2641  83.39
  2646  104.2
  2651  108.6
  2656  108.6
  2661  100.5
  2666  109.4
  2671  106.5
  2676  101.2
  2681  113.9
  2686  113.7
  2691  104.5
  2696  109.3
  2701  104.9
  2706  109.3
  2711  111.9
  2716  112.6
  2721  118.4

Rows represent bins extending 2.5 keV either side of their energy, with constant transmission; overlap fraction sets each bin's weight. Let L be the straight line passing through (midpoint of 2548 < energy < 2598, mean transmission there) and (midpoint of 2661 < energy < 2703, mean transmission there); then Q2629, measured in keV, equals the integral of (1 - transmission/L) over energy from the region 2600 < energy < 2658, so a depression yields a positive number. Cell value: 6.7 keV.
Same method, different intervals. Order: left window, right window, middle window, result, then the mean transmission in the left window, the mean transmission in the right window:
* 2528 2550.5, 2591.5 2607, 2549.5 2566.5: 0.5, 89.2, 117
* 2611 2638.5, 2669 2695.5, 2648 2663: -1.3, 85.6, 108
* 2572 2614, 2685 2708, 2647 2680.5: 1.7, 120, 108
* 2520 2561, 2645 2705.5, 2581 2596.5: -4.5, 94.5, 107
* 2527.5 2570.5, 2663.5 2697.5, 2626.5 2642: 5.5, 93.1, 108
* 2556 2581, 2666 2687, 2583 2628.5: -2.7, 107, 109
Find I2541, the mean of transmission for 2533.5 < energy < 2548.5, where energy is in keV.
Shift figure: 86.1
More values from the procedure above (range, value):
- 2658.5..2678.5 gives 104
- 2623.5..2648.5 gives 77.8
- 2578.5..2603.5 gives 125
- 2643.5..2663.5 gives 105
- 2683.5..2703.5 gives 108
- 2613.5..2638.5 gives 82.9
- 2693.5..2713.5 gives 109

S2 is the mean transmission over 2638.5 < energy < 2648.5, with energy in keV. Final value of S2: 93.8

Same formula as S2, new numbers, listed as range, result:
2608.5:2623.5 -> 109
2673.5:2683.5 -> 108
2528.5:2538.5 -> 99.9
